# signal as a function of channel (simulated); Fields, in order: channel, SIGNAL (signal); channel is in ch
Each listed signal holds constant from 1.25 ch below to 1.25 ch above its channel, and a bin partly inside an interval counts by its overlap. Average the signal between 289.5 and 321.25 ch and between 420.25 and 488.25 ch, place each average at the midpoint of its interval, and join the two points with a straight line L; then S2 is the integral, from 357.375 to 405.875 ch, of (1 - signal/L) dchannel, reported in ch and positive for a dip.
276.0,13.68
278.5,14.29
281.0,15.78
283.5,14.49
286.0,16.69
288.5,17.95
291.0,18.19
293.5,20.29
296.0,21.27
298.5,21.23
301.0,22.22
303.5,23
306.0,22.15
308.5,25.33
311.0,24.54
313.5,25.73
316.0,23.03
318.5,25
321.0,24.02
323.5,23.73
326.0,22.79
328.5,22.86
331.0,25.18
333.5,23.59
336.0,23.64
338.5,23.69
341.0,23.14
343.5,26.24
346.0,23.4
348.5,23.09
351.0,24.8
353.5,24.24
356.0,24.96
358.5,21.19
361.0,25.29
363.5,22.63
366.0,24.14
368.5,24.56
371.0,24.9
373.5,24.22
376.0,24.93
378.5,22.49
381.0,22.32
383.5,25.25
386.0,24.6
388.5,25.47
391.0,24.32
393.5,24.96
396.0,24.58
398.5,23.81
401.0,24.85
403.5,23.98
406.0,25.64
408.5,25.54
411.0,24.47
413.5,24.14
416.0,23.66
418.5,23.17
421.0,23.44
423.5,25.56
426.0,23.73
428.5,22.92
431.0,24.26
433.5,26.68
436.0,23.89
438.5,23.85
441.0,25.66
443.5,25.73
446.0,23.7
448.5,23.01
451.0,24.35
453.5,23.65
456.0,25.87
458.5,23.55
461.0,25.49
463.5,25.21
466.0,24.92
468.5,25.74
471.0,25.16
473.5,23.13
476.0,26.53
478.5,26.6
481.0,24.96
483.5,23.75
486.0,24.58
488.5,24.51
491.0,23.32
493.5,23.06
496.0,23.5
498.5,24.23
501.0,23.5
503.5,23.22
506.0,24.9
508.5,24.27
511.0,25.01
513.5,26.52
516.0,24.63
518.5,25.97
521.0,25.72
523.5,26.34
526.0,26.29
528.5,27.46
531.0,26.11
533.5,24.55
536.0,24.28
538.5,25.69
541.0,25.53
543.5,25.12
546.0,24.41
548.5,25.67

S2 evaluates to -1.0 ch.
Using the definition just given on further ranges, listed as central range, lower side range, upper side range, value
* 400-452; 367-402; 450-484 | 0.6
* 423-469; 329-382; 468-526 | -0.2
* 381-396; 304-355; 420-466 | -0.3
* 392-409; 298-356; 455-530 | -0.3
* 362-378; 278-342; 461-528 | -1.0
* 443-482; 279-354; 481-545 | -1.0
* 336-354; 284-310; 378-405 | -1.2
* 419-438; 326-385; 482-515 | -0.2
